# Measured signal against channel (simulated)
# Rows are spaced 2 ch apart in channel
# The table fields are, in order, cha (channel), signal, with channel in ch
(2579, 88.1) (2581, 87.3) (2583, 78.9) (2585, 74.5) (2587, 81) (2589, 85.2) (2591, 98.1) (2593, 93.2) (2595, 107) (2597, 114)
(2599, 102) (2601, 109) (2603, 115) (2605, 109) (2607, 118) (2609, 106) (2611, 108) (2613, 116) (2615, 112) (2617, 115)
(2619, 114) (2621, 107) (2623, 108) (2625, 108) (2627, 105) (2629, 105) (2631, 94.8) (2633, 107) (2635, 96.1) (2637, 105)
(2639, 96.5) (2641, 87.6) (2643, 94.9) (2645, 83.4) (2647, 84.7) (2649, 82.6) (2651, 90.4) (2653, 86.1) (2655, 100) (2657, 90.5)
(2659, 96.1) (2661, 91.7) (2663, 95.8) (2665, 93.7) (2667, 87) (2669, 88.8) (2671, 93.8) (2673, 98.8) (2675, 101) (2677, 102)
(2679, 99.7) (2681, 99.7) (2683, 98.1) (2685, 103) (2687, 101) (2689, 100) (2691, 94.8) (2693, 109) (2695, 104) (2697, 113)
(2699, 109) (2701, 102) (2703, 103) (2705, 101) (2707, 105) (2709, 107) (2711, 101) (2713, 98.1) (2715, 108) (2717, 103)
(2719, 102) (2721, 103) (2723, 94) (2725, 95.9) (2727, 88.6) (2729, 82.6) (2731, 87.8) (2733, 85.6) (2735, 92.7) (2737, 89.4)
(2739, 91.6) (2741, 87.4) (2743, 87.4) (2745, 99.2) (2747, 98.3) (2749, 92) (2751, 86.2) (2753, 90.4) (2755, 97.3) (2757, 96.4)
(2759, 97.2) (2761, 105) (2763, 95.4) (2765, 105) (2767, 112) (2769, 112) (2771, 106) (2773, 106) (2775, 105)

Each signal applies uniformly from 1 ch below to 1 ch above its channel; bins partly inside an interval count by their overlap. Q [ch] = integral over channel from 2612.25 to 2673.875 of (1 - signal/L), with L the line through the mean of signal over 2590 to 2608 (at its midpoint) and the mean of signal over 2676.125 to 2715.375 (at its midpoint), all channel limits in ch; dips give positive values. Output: 4.4 ch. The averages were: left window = 107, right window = 103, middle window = 97.8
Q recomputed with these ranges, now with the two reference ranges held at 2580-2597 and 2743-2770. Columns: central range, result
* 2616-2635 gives -3.1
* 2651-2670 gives 0.3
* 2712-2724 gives -0.6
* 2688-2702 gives -1.4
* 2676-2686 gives -0.6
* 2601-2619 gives -4.3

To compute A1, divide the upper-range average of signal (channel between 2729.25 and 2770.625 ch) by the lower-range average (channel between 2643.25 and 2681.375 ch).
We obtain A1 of 1.03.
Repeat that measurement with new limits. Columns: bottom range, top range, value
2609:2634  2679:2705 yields 0.95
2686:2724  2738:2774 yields 0.95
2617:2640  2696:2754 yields 0.92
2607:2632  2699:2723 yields 0.95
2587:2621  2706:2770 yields 0.91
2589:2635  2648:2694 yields 0.90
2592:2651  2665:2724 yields 0.98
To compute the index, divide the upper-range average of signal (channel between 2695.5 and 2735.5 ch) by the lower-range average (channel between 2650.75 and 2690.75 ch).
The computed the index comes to 1.03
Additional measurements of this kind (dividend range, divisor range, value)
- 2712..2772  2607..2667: 0.97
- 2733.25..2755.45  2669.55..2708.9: 0.90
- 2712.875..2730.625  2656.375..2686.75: 1.01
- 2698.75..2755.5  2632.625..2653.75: 1.04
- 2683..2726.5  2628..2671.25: 1.10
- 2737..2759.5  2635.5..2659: 1.02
